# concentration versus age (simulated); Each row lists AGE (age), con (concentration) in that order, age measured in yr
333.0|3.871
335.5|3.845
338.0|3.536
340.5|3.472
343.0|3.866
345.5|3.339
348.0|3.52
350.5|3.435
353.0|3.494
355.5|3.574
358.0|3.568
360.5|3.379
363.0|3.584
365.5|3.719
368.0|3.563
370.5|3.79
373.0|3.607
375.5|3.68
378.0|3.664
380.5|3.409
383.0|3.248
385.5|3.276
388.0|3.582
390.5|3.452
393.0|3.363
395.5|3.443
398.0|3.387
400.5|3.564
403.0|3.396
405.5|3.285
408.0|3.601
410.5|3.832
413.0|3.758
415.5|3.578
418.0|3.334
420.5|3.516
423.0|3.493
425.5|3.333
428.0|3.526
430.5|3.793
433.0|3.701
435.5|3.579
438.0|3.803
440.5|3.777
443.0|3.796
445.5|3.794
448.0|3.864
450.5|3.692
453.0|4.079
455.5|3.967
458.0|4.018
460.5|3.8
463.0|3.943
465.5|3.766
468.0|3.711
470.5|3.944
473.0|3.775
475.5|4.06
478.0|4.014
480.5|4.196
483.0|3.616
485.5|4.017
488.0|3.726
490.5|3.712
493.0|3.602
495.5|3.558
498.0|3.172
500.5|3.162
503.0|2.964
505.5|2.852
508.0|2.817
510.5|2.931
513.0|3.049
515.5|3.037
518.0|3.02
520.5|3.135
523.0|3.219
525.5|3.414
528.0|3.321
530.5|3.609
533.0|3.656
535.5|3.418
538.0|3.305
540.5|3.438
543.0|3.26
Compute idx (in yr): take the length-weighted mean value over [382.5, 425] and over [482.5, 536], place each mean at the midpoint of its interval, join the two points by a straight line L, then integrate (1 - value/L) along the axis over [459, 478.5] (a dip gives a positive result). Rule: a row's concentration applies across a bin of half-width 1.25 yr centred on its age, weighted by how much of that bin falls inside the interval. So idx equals -2.9 yr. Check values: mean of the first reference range 3.48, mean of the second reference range 3.31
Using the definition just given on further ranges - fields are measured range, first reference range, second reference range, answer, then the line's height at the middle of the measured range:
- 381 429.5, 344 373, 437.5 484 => 2.96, 3.7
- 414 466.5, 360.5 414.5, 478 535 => -4.00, 3.46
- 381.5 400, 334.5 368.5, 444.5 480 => 1.41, 3.68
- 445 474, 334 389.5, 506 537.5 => -4.51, 3.34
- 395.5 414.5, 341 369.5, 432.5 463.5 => 0.83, 3.7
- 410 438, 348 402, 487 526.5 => -1.57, 3.4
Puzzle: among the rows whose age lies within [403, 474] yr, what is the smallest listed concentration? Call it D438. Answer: 3.285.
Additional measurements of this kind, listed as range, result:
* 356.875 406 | 3.248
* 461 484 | 3.616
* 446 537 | 2.817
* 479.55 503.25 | 2.964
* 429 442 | 3.579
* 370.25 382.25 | 3.409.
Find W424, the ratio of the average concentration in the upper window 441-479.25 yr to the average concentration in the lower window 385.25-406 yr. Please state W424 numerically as 1.13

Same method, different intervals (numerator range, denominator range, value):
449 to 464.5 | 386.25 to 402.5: 1.13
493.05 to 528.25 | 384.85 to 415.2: 0.89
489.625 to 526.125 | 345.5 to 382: 0.89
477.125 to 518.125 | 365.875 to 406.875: 0.97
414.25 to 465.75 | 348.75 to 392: 1.05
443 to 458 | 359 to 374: 1.08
